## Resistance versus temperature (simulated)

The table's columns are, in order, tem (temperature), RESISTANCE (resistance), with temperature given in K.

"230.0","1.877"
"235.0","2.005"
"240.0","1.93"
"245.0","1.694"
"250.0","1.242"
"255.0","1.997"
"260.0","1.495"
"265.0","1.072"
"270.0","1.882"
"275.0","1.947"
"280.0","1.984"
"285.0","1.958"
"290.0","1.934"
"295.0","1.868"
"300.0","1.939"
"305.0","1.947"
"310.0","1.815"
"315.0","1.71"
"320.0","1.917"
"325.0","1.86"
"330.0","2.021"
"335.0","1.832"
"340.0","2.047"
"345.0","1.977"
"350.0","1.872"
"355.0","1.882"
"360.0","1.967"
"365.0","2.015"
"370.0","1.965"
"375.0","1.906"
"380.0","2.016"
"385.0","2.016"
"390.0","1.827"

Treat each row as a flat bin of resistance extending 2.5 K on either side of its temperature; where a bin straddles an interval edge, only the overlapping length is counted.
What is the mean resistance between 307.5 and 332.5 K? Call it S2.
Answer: 1.86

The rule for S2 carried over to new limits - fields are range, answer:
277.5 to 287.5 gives 1.97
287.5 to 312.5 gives 1.9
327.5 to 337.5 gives 1.93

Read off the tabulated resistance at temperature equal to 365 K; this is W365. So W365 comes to 2.015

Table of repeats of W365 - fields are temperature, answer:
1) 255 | 1.997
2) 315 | 1.71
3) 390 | 1.827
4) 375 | 1.906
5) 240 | 1.93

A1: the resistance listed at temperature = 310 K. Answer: 1.815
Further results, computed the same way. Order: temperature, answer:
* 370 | 1.965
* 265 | 1.072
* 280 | 1.984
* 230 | 1.877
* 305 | 1.947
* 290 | 1.934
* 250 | 1.242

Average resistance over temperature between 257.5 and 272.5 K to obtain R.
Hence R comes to 1.48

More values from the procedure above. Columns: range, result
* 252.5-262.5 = 1.75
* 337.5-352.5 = 1.97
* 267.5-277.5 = 1.91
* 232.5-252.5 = 1.72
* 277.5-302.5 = 1.94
